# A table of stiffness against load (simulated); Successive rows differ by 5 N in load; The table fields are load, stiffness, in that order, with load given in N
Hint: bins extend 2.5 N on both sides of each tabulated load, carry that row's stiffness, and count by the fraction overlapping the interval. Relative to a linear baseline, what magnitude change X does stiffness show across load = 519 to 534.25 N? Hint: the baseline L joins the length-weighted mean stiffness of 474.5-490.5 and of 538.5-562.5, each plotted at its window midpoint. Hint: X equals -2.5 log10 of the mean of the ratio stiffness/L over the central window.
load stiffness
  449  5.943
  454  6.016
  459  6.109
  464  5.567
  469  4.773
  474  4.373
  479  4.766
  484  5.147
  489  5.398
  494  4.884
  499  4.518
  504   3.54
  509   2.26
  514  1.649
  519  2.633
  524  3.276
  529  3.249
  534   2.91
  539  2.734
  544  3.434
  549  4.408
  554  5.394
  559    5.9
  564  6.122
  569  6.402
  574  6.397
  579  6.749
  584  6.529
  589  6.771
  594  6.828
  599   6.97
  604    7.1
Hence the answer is 0.460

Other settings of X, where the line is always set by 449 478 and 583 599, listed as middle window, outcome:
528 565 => 0.43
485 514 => 0.40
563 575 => 0.04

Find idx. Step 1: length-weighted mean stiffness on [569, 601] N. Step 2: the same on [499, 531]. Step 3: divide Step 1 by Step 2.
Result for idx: 2.3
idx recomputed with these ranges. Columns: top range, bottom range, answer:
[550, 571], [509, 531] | 2.21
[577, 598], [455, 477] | 1.28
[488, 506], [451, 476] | 0.84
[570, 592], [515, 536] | 2.26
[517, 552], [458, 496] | 0.64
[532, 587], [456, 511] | 1.11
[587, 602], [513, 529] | 2.53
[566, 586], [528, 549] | 2.02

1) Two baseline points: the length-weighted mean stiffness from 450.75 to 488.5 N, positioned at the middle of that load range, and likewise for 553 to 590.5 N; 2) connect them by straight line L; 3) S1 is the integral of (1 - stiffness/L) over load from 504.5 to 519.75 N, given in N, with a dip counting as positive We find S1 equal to 9.07 N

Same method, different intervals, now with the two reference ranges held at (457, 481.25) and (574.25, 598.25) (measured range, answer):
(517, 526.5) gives 4.65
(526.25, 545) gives 9.22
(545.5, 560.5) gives 2.85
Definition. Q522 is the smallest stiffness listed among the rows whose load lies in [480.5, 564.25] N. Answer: 1.649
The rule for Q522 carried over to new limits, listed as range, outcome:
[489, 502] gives 4.518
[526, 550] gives 2.734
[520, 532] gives 3.249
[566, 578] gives 6.397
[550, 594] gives 5.394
